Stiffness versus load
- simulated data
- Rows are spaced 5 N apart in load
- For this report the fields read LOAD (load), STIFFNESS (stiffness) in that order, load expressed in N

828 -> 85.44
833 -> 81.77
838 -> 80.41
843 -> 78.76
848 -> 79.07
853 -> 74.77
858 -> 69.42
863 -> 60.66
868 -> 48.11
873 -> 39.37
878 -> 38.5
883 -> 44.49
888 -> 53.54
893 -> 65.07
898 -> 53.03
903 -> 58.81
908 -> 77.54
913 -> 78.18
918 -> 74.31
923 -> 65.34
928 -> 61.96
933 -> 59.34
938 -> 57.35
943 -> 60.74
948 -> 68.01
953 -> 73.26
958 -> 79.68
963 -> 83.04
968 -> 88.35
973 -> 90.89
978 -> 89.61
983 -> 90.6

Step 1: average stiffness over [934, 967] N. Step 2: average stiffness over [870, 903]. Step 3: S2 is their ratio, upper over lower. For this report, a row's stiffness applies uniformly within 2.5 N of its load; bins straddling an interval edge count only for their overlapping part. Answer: 1.42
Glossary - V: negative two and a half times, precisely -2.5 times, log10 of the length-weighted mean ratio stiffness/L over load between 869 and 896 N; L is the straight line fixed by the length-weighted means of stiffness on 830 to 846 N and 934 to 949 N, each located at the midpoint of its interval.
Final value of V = 0.43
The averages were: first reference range 80.4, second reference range 61.2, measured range 48.3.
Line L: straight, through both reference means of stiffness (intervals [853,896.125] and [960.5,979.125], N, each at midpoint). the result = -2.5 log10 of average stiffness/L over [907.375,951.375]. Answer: 0.09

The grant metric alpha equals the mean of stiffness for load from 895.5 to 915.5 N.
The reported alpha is 66.9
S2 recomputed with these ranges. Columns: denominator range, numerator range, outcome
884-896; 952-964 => 1.38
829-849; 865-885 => 0.53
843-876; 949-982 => 1.33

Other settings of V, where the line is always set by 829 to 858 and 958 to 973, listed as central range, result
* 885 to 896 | 0.359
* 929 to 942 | 0.380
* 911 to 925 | 0.141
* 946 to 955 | 0.197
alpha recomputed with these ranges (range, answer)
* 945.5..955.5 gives 70.6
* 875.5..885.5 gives 41.5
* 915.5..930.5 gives 67.2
